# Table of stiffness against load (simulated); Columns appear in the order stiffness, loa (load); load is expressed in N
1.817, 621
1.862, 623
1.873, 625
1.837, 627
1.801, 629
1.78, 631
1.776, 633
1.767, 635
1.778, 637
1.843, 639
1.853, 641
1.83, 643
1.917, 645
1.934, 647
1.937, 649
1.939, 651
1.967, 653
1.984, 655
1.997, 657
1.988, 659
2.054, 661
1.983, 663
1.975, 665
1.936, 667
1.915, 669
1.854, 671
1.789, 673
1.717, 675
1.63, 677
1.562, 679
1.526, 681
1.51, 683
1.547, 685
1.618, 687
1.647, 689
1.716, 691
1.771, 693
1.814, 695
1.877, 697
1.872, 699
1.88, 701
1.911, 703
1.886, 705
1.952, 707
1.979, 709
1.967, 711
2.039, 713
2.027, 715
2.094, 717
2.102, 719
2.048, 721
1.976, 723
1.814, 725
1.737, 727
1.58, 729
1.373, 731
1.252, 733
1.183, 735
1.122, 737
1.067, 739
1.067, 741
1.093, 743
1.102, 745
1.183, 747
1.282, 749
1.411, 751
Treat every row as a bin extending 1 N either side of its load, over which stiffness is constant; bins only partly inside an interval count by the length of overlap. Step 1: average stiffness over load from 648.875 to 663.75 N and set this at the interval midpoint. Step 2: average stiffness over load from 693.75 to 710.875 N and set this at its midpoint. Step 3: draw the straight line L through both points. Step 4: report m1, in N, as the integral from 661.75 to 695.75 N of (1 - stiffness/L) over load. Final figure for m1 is 3.6 N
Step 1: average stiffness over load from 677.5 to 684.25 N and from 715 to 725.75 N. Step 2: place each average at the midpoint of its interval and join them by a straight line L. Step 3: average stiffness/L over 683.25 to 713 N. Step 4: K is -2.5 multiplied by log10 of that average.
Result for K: -0.041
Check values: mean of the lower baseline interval 1.54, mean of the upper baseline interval 2.01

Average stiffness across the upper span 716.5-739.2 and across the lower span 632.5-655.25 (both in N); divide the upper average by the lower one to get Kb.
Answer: 0.86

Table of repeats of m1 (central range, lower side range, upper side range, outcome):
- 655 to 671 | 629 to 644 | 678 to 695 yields -2.5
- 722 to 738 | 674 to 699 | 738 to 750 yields -3.0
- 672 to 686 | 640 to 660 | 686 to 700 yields 1.6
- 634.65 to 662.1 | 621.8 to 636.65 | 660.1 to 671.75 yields -0.4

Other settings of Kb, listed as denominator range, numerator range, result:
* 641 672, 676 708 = 0.89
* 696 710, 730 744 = 0.61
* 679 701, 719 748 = 0.84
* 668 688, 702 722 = 1.20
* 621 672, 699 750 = 0.86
